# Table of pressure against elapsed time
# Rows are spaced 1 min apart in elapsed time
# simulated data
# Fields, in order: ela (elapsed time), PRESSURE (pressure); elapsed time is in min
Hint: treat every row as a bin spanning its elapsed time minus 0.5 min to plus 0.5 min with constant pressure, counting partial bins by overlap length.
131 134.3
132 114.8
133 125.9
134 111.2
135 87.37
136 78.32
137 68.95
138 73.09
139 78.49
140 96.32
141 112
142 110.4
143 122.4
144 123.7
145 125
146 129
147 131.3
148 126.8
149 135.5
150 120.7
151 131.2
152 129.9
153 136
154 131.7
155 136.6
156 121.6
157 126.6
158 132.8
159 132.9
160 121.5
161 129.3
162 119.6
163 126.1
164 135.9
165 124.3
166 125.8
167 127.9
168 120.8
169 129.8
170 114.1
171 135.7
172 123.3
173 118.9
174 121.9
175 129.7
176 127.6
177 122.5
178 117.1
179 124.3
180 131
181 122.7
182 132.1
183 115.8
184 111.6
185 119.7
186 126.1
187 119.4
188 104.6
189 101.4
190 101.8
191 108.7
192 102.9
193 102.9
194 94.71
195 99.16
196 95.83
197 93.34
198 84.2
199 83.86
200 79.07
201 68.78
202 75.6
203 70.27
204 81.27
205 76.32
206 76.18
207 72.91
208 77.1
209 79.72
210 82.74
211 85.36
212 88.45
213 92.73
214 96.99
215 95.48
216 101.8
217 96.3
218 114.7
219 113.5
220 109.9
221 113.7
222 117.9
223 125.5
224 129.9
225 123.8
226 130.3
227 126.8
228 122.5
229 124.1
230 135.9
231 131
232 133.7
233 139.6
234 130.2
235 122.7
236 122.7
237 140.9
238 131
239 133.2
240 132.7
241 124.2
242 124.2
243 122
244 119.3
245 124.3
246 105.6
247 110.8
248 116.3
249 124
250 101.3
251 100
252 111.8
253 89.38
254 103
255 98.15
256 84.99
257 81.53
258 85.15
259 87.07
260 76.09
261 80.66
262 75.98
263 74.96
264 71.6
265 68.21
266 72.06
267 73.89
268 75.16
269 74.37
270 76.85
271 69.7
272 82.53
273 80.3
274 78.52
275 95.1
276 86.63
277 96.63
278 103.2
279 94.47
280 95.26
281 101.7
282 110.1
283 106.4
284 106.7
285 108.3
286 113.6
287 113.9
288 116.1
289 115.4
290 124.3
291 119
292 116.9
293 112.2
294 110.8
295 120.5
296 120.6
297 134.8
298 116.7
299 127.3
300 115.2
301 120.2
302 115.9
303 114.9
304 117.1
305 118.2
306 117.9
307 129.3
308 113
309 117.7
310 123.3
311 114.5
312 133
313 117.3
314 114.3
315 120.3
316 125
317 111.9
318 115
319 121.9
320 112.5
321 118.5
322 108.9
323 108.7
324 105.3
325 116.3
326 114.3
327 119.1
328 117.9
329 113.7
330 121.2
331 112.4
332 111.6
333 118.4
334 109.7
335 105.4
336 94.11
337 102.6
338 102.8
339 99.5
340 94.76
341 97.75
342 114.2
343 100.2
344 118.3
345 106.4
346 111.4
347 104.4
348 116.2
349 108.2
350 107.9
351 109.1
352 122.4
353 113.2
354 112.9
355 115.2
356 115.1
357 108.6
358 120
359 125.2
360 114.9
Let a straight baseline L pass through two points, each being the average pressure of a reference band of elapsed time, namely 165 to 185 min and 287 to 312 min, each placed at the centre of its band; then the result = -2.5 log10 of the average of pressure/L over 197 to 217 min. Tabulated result 0.420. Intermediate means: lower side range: 124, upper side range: 119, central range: 83.2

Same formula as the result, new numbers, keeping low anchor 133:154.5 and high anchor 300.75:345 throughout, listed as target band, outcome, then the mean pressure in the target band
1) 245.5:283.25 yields 0.251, 89.9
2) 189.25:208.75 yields 0.287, 86.7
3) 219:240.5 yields -0.128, 127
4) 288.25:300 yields -0.058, 120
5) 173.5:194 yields -0.036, 117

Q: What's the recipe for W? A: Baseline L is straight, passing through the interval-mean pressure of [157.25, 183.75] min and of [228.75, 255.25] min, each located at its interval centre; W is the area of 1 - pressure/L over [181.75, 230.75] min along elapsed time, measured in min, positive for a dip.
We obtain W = 8.47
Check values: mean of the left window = 125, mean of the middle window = 102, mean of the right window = 121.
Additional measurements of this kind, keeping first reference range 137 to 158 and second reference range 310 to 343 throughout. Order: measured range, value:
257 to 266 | 2.9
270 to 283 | 2.6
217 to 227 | -0.2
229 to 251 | -1.7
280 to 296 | 0.1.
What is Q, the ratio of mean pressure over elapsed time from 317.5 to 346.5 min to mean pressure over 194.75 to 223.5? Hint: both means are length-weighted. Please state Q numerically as 1.21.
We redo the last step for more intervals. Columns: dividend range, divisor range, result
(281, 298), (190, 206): 1.31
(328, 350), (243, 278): 1.19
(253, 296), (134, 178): 0.79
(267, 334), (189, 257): 1.04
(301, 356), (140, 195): 0.93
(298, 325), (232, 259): 1.03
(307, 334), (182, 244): 1.08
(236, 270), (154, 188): 0.80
